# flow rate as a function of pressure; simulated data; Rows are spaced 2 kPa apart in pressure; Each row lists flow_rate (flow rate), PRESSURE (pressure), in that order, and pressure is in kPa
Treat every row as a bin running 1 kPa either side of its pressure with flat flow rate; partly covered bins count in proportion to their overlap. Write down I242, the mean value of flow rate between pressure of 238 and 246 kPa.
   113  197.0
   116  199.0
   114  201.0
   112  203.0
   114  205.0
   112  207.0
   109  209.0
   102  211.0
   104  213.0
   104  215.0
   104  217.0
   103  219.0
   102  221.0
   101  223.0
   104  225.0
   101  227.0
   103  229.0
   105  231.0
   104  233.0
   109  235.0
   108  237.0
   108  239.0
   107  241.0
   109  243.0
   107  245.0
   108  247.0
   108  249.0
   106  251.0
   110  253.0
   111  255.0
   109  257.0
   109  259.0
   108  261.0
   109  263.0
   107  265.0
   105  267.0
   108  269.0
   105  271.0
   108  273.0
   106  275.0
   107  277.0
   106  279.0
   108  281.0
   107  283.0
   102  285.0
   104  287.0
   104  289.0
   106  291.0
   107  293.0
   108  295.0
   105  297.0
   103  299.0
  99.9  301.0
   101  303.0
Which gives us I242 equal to 108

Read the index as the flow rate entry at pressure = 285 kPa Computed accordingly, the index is 102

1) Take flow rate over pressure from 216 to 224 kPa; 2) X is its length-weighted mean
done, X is 102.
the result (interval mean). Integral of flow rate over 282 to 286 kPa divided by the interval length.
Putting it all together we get 104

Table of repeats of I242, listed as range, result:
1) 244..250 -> 108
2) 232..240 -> 107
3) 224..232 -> 103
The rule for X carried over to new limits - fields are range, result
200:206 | 113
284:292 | 104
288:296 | 106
